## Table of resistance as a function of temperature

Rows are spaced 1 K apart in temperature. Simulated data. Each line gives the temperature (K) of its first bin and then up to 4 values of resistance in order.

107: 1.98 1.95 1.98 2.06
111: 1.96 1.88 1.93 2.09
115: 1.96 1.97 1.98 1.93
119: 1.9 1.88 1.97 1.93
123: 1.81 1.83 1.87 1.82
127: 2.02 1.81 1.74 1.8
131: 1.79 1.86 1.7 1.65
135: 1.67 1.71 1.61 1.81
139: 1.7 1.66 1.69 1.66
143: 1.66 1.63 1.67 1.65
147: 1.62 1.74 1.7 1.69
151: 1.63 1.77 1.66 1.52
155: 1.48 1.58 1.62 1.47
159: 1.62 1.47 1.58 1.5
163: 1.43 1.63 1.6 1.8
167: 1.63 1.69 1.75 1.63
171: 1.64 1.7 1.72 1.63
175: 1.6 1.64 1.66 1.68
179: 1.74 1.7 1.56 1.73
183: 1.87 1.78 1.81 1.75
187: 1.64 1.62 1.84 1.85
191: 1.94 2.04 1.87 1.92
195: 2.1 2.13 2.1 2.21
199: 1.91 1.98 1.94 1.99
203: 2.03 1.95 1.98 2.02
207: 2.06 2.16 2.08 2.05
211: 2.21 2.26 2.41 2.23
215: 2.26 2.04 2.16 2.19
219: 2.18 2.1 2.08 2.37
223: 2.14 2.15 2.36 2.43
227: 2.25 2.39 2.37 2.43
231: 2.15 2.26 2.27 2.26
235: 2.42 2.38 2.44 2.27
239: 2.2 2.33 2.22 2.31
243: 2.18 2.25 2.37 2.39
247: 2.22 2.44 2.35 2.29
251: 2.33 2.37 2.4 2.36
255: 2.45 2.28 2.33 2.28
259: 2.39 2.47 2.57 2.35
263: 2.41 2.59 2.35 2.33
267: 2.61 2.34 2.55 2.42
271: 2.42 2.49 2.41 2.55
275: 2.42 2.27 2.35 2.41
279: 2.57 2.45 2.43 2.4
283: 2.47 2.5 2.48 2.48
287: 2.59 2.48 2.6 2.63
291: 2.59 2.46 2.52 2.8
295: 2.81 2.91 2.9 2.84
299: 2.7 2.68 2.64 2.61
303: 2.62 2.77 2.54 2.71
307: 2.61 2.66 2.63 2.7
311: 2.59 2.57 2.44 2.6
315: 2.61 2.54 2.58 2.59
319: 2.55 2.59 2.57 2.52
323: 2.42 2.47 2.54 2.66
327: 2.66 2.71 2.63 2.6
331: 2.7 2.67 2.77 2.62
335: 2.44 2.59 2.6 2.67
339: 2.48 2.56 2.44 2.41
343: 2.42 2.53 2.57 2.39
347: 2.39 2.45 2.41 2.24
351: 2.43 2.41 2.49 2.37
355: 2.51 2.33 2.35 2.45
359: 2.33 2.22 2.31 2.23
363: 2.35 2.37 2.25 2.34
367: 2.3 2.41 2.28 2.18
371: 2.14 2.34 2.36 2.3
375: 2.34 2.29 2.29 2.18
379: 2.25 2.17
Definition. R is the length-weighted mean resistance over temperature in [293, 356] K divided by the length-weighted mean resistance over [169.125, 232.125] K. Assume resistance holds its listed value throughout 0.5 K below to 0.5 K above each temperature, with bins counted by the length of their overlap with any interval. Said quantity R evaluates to 1.30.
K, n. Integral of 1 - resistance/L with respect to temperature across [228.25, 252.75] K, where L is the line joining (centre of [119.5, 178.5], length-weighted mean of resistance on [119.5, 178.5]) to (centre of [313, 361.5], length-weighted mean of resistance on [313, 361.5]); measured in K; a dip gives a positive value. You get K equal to -2.7 K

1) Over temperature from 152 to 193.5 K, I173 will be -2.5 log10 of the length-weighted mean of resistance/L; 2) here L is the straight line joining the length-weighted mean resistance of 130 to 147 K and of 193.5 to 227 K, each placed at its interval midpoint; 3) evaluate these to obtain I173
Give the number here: 0.14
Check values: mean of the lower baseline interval 1.7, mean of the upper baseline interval 2.13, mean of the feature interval 1.68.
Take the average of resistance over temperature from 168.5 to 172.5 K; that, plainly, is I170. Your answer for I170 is 1.68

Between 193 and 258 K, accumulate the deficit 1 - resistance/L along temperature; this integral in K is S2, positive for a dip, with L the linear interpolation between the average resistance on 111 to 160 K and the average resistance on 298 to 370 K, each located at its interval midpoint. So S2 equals -3.66 K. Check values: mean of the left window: 1.76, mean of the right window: 2.51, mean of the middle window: 2.22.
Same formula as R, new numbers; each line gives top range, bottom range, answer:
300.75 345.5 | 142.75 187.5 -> 1.57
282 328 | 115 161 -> 1.51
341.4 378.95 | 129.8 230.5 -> 1.27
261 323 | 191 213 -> 1.24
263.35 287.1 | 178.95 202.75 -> 1.30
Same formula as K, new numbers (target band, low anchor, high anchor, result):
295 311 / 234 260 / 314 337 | -1.2 K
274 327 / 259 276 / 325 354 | -2.0 K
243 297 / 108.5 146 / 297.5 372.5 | -3.8 K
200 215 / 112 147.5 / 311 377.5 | -0.4 K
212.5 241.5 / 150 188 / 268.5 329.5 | -2.9 K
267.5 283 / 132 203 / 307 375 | -1.7 K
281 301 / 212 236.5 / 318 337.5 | -1.1 K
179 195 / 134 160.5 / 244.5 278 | 0.9 K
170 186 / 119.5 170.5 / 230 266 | 1.7 K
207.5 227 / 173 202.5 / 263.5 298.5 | -1.4 K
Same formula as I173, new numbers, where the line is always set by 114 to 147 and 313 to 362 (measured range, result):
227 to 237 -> -0.09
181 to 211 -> 0.04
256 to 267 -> -0.08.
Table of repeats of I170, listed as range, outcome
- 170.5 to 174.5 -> 1.67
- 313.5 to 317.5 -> 2.58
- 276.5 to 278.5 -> 2.38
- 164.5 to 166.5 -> 1.7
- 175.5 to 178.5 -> 1.66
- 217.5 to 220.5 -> 2.16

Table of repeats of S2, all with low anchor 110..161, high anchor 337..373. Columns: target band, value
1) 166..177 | 1.1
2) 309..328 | -2.4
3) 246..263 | -2.2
